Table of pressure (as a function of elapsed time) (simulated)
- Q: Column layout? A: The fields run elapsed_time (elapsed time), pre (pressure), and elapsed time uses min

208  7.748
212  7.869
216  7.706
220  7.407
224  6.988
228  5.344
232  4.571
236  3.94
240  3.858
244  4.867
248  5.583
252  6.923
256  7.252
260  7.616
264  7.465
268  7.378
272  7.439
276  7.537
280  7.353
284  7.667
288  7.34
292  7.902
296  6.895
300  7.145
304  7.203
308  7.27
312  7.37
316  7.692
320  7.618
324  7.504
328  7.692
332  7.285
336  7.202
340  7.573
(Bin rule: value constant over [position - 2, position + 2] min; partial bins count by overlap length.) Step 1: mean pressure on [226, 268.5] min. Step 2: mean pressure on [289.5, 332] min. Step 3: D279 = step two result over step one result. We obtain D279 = 1.3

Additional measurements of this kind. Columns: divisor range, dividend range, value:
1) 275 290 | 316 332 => 1.01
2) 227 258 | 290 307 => 1.38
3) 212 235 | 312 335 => 1.17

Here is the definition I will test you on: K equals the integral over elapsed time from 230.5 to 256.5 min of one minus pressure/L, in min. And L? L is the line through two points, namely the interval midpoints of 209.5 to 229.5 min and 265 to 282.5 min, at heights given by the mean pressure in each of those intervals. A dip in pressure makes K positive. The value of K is 7.5 min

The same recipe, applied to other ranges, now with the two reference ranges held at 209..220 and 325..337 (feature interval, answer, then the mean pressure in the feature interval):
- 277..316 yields 0.7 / 7.37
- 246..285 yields 1.9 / 7.21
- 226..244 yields 7.5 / 4.48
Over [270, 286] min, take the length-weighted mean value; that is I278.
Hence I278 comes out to 7.5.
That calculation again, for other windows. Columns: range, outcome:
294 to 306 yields 7.08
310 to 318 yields 7.53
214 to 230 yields 6.86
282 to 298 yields 7.45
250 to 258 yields 7.09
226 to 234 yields 4.96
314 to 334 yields 7.56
